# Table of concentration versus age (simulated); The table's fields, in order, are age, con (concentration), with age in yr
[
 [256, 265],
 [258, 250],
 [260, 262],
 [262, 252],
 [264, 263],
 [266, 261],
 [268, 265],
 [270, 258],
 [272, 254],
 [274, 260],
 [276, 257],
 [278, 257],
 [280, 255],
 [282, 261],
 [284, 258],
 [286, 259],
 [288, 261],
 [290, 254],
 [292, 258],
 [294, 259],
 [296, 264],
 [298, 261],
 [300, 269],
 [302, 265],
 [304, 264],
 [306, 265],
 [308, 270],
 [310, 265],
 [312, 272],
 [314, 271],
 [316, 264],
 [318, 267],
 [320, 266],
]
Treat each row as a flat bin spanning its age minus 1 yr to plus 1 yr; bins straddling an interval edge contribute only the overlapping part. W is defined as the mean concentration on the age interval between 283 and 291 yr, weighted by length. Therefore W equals 258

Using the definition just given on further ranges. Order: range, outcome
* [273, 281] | 257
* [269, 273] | 256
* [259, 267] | 260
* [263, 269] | 263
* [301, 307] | 265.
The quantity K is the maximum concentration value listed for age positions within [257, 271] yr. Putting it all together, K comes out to 265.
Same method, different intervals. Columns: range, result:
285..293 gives 261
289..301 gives 269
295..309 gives 270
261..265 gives 263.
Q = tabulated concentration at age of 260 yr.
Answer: 262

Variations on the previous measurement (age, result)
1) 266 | 261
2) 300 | 269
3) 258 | 250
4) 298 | 261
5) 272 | 254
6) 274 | 260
